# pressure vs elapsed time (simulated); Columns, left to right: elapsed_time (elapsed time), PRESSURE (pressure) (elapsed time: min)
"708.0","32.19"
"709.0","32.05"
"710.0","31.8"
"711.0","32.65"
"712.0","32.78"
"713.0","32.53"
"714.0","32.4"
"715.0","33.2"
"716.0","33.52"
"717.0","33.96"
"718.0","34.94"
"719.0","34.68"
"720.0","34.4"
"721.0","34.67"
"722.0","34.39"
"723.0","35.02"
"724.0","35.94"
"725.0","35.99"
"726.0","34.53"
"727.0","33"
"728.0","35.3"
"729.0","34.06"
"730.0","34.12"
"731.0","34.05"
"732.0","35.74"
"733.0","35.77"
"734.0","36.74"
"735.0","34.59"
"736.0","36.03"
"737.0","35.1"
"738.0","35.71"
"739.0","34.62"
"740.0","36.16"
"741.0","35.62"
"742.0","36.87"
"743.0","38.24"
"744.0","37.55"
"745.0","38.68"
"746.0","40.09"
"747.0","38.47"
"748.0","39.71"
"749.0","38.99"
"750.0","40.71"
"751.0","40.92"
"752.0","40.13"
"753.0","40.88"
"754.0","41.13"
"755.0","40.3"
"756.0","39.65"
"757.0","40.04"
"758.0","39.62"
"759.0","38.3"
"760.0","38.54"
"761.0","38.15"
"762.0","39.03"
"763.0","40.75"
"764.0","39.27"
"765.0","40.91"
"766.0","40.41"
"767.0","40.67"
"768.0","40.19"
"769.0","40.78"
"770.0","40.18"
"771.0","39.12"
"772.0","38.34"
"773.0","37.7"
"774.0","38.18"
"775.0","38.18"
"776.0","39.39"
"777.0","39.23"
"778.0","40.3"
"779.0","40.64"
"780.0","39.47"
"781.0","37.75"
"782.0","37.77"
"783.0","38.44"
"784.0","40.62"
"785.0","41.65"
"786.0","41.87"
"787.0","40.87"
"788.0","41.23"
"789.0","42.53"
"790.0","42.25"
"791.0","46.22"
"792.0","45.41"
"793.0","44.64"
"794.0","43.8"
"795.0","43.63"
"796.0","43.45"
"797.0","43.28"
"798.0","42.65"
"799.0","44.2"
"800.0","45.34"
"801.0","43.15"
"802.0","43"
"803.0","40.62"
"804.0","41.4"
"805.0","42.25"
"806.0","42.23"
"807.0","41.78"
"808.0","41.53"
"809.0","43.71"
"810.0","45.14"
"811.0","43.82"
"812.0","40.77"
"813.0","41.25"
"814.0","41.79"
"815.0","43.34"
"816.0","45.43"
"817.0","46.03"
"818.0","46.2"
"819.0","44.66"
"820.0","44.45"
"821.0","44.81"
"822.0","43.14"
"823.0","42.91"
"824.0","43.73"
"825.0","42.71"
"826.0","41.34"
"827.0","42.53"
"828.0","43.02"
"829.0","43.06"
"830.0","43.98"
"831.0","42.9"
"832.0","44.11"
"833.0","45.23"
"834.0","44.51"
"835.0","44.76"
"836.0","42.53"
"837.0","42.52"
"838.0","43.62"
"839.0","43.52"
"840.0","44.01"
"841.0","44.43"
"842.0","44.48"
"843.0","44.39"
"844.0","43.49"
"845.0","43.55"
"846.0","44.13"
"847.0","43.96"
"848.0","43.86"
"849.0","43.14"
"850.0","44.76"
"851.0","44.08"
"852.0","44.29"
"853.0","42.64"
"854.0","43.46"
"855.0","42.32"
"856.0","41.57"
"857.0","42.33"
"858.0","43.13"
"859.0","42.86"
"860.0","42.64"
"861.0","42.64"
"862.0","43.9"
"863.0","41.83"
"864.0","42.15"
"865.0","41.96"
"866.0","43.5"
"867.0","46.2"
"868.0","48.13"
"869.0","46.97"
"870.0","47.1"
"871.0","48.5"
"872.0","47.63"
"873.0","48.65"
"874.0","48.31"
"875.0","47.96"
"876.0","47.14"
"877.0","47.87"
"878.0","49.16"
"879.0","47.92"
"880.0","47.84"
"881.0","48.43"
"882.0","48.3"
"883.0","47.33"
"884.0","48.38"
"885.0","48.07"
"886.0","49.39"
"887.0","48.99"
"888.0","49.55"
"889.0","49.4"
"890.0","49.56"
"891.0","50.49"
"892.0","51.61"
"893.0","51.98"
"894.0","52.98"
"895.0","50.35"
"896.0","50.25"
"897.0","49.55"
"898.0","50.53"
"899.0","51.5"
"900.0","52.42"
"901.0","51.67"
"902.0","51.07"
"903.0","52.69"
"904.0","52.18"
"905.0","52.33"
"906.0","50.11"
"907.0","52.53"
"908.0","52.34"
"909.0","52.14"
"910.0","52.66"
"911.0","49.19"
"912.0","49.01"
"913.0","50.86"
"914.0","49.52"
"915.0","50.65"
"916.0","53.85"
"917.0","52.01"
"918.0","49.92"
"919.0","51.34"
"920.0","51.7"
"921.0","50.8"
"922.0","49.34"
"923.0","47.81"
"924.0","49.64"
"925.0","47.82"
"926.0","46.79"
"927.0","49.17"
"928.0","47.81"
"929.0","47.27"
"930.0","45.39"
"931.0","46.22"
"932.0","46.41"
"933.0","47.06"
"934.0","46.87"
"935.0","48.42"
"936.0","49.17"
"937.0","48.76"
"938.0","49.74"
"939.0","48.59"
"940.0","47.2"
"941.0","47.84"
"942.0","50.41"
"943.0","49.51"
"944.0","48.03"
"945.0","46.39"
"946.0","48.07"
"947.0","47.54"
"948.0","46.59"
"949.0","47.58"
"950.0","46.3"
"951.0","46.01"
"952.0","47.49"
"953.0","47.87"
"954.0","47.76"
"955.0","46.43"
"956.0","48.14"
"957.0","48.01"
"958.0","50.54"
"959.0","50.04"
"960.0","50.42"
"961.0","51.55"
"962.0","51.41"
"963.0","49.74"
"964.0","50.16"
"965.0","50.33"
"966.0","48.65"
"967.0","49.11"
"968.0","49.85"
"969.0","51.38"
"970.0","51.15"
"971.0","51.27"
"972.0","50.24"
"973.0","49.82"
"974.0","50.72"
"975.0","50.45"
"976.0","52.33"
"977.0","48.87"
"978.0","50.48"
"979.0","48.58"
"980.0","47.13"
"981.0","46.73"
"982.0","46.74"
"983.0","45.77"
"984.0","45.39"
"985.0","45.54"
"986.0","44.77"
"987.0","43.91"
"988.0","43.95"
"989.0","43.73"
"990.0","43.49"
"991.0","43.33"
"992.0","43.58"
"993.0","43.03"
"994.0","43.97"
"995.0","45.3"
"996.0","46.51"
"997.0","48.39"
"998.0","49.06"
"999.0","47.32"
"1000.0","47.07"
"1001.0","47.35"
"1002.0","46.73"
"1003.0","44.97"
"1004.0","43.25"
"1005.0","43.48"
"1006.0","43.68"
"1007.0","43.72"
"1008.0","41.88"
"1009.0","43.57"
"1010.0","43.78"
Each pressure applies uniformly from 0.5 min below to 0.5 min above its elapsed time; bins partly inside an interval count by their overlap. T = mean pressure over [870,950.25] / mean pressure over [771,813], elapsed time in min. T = 1.2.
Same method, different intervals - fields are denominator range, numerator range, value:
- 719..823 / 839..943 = 1.20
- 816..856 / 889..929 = 1.16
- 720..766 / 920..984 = 1.30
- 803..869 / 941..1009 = 1.09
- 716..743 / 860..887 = 1.33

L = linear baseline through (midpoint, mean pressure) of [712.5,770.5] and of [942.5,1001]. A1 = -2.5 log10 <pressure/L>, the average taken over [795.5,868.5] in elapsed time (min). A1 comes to -0.05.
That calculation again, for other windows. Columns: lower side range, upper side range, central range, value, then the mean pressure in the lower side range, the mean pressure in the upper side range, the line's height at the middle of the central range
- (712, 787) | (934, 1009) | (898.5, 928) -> -0.13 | 37.6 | 47.5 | 44.9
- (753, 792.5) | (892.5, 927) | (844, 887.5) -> 0.05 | 40.1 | 50.8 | 47.4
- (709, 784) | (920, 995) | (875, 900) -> -0.12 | 37.3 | 48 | 44.4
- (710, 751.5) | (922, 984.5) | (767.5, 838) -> -0.07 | 35.6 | 48.5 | 39.8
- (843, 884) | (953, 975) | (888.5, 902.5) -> -0.10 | 45.2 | 49.8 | 46.6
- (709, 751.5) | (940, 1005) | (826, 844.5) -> -0.07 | 35.5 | 47.7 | 40.8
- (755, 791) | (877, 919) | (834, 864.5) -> 0.07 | 39.9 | 50.4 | 46.3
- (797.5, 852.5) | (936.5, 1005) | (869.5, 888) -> -0.07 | 43.5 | 47.7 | 45.1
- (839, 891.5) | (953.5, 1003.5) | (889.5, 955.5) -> -0.06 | 45.7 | 47.8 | 46.8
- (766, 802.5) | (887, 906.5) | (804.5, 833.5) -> 0.02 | 41.3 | 51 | 44.3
